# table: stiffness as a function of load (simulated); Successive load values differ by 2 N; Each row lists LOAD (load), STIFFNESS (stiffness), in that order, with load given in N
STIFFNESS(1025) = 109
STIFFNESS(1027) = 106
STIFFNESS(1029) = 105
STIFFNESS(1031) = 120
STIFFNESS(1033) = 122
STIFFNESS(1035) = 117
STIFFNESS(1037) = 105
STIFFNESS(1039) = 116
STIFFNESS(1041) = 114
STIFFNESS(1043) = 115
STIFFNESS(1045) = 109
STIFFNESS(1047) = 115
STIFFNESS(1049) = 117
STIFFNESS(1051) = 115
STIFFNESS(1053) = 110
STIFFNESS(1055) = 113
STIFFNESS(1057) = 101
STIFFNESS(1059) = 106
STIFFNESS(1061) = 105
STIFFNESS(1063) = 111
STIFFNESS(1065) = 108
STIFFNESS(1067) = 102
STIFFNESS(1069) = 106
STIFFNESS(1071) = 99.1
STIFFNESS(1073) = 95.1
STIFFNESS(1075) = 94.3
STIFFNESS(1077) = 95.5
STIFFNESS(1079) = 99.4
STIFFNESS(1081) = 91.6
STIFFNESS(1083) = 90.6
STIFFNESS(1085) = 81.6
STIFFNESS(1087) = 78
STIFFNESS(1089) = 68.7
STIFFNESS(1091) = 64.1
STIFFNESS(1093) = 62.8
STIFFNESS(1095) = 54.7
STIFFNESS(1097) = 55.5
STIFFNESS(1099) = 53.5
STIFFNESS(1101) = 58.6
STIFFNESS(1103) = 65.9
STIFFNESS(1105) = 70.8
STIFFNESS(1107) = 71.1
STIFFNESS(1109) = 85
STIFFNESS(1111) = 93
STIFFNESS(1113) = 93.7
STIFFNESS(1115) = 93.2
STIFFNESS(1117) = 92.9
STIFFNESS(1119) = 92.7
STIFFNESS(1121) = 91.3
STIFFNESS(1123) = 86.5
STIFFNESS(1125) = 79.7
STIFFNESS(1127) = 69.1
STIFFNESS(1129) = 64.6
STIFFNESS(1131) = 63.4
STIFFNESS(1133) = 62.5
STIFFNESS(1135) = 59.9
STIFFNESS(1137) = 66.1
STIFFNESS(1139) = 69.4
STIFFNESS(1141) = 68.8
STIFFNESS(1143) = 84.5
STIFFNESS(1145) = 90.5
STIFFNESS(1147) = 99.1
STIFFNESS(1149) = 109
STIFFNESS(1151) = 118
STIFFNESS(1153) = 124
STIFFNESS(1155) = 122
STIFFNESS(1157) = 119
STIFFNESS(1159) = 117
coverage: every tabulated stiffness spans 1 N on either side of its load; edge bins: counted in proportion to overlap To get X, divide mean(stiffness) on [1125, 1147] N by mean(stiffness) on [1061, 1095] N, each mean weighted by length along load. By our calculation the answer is 0.80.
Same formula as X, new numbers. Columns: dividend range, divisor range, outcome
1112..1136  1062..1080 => 0.78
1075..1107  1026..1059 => 0.65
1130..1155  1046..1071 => 0.79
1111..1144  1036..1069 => 0.71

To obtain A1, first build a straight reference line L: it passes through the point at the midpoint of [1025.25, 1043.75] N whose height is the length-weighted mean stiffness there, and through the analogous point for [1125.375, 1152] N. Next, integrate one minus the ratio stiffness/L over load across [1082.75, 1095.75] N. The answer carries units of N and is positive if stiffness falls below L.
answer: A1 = 3.4 N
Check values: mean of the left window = 113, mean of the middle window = 70.7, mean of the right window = 78.9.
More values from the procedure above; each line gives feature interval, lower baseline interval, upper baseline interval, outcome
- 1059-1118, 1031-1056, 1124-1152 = 7.9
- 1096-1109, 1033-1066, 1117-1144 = 3.4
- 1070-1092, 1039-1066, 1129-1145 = 2.3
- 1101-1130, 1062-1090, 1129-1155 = 2.5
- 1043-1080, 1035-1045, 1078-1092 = -3.0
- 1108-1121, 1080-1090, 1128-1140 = -3.7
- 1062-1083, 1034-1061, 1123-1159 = 1.1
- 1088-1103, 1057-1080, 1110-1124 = 5.6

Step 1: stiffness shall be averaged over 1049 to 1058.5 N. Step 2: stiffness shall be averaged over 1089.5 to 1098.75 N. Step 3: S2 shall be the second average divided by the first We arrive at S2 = 0.54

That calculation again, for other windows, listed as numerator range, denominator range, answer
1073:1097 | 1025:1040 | 0.71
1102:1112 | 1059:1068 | 0.72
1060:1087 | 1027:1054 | 0.86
